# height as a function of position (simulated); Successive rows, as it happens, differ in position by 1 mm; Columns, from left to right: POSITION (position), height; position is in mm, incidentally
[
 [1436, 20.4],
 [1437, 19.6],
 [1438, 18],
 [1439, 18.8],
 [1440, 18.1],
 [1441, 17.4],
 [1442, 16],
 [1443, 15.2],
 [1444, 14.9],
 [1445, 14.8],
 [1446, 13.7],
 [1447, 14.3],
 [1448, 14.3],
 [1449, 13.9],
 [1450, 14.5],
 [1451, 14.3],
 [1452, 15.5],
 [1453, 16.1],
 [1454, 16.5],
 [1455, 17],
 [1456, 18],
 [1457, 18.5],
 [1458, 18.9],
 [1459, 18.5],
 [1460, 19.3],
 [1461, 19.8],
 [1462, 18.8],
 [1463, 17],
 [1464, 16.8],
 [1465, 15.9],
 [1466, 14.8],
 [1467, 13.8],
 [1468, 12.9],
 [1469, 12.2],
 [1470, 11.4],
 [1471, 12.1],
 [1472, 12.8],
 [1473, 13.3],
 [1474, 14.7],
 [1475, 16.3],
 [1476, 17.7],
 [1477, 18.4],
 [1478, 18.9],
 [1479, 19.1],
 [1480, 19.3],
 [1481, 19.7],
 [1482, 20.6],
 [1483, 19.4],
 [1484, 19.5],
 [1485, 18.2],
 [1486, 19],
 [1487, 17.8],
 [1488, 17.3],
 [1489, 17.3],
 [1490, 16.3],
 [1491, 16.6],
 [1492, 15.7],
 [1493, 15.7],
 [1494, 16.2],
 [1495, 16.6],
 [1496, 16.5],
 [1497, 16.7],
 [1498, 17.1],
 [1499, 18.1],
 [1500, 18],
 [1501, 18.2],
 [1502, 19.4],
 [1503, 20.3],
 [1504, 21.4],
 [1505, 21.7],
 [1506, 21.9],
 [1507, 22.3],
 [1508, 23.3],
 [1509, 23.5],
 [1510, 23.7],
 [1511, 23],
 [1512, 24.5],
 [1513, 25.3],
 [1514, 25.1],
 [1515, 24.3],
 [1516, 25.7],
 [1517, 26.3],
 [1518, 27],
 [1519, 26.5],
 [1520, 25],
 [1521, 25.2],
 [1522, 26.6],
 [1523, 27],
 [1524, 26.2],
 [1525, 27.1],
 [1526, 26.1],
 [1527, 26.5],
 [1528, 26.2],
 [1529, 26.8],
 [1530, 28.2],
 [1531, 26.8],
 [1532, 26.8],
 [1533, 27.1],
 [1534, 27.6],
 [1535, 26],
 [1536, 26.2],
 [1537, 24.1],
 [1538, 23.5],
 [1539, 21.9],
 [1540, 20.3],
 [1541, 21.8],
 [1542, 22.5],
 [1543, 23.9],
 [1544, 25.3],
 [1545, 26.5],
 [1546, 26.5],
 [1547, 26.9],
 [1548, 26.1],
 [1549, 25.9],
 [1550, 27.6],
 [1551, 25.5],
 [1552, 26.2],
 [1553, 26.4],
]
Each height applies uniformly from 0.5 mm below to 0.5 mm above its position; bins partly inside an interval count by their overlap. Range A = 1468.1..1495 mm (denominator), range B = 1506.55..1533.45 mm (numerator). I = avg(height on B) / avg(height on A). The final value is 1.5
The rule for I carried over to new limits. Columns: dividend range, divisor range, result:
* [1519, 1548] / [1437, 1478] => 1.60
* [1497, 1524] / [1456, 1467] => 1.30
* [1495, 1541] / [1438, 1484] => 1.45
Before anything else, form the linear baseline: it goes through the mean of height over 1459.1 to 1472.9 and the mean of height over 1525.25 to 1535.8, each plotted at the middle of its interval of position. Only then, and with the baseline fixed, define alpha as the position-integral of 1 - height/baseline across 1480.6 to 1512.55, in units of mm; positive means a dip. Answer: 2.3 mm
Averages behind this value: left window 15.2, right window 26.8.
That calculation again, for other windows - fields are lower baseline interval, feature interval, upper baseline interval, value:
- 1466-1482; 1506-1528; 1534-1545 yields -4.3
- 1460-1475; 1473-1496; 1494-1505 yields -1.3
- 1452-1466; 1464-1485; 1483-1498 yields 1.4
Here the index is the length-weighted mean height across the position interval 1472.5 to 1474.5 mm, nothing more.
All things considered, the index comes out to 14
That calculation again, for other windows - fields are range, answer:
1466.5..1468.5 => 13.4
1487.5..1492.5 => 16.6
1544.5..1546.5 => 26.5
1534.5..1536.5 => 26.1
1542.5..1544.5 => 24.6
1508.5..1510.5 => 23.6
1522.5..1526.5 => 26.6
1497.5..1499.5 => 17.6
